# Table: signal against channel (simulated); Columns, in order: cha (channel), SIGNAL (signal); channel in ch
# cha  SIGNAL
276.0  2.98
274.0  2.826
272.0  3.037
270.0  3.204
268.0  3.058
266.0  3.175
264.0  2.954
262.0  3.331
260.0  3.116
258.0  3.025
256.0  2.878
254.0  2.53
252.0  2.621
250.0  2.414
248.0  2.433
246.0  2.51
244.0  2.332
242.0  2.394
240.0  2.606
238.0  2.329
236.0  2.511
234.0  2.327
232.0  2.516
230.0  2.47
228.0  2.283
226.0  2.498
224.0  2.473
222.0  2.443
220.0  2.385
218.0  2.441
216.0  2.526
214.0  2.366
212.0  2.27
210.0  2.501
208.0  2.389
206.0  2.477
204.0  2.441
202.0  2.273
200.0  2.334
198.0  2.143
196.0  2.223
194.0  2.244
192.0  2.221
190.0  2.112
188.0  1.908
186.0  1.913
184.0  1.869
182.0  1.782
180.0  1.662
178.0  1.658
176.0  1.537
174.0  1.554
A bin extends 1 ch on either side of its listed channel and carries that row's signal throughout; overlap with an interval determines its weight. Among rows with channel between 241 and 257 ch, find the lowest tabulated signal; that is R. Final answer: 2.332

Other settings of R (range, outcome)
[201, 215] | 2.27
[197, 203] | 2.143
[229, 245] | 2.327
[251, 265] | 2.53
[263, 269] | 2.954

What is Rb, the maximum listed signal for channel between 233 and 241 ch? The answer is 2.606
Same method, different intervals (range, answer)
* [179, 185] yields 1.869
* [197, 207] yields 2.477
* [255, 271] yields 3.331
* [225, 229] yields 2.498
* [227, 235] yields 2.516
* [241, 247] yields 2.51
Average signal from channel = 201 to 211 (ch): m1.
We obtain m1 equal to 2.42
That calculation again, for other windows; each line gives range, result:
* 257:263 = 3.16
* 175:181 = 1.62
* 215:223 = 2.45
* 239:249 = 2.45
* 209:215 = 2.38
